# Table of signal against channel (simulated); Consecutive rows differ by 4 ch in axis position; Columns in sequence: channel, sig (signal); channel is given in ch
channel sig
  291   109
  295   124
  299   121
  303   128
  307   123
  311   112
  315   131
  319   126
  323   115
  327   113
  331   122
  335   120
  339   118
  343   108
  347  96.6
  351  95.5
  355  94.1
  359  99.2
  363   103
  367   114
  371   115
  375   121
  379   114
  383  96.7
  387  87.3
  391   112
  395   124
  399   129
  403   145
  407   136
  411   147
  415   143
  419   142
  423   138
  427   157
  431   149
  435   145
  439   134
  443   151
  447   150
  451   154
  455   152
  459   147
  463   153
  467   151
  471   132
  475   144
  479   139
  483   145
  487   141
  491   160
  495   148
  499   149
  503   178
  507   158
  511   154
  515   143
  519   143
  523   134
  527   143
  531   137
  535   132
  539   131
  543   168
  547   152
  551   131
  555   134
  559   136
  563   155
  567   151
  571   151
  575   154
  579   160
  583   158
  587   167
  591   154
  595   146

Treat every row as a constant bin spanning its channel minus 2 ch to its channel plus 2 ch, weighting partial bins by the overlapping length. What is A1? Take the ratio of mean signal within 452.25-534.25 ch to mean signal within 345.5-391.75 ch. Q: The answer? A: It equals 1.42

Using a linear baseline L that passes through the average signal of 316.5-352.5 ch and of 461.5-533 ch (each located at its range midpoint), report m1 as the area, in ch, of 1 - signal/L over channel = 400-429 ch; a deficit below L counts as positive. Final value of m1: -3.02 ch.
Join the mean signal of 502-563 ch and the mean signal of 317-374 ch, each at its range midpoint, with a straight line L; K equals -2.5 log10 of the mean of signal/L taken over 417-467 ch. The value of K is -0.156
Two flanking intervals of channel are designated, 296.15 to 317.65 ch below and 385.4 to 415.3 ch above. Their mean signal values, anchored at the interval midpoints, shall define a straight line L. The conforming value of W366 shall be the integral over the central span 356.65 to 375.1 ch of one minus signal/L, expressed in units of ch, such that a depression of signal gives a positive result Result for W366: 2.48 ch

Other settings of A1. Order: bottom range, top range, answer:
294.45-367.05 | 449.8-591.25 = 1.30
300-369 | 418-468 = 1.31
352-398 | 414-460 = 1.37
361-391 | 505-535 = 1.34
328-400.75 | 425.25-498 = 1.35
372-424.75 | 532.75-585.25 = 1.17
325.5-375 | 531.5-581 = 1.34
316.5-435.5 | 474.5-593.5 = 1.23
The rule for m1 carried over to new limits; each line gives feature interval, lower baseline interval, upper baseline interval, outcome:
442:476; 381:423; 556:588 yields -3.20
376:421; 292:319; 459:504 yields 3.80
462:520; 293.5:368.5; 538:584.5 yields -4.70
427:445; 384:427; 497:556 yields -1.54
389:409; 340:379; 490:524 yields -1.82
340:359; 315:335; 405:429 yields 4.03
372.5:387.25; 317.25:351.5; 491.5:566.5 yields 1.68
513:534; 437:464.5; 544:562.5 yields 0.55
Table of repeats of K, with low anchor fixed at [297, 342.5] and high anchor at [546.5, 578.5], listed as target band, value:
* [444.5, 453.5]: -0.14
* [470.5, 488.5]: -0.03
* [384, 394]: 0.25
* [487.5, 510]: -0.13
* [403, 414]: -0.10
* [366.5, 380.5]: 0.09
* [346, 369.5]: 0.23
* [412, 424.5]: -0.09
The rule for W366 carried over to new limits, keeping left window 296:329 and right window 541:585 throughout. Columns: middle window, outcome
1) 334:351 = 2.2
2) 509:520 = -0.2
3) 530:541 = 1.0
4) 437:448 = -0.7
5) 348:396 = 8.4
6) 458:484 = -0.9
